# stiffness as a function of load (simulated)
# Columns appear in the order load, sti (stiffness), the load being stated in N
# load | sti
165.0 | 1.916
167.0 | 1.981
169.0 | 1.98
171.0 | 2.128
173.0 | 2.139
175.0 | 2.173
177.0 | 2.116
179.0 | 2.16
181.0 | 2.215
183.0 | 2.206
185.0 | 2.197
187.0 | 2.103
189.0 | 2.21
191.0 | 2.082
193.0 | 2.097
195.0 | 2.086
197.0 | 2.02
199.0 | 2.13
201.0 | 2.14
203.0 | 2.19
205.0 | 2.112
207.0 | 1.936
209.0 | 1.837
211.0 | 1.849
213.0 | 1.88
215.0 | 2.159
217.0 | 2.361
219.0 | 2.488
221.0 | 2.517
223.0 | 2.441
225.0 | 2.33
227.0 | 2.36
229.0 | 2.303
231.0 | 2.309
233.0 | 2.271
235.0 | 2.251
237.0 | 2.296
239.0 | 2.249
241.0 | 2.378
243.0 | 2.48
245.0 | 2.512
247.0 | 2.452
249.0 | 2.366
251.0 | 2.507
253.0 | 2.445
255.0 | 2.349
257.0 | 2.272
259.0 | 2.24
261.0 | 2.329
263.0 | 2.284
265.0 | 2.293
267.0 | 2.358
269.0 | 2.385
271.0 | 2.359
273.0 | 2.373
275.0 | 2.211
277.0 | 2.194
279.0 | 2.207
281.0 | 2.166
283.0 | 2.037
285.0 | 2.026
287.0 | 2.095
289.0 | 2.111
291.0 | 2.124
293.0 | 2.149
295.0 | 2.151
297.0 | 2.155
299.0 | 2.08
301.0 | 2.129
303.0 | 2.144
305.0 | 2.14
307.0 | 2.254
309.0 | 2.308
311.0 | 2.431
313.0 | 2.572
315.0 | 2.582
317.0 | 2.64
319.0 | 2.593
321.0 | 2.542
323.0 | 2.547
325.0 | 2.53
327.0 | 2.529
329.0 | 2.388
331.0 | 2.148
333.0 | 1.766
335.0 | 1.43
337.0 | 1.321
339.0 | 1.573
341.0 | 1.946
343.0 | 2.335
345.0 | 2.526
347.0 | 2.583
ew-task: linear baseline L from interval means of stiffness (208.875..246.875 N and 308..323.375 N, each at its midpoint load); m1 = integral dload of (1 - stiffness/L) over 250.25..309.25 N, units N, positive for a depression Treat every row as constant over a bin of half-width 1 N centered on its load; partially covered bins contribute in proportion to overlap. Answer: 4.9 N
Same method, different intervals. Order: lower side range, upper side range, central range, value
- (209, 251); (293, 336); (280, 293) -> 1.1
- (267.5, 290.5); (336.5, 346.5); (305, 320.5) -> -2.7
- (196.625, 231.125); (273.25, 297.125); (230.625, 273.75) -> -3.8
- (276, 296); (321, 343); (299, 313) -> -1.0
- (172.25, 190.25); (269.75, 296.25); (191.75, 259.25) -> -2.6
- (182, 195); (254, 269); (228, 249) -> -0.9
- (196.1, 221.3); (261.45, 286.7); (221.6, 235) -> -1.1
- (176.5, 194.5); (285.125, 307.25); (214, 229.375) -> -1.6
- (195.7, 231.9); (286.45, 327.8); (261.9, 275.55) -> -0.4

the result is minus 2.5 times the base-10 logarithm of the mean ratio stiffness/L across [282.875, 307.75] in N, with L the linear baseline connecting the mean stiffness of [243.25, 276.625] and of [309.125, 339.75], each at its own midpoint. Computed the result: 0.08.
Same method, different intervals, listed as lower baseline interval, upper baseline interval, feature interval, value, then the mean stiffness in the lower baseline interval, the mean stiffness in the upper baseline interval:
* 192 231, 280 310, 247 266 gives -0.09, 2.17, 2.14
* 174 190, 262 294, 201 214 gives 0.11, 2.17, 2.21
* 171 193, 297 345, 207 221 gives 0.03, 2.16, 2.22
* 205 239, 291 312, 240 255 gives -0.11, 2.22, 2.19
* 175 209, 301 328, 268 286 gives 0.06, 2.12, 2.44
